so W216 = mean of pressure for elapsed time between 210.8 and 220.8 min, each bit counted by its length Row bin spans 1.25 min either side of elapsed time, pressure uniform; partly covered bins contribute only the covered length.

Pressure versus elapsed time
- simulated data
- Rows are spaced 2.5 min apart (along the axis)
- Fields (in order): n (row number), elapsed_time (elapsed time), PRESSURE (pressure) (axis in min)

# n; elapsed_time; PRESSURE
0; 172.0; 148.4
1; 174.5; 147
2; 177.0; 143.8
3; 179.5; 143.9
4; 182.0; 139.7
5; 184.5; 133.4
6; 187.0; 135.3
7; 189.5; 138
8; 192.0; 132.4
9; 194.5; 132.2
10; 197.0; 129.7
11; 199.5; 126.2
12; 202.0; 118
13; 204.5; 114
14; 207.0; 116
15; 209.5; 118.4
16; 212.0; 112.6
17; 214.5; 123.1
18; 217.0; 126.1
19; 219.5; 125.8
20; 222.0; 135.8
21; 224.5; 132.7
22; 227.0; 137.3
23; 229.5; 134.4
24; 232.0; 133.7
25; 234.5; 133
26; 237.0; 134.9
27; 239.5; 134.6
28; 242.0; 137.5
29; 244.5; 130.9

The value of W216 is 122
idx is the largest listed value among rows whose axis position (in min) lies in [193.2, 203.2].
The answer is 132.2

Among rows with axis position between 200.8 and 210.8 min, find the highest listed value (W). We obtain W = 118.4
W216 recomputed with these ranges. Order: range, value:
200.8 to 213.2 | 116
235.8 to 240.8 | 135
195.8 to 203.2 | 125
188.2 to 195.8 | 134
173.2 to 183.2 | 144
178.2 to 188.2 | 138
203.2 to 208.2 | 115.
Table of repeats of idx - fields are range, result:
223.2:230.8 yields 137.3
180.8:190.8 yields 139.7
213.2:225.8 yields 135.8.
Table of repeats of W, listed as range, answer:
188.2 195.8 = 138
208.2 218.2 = 126.1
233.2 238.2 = 134.9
